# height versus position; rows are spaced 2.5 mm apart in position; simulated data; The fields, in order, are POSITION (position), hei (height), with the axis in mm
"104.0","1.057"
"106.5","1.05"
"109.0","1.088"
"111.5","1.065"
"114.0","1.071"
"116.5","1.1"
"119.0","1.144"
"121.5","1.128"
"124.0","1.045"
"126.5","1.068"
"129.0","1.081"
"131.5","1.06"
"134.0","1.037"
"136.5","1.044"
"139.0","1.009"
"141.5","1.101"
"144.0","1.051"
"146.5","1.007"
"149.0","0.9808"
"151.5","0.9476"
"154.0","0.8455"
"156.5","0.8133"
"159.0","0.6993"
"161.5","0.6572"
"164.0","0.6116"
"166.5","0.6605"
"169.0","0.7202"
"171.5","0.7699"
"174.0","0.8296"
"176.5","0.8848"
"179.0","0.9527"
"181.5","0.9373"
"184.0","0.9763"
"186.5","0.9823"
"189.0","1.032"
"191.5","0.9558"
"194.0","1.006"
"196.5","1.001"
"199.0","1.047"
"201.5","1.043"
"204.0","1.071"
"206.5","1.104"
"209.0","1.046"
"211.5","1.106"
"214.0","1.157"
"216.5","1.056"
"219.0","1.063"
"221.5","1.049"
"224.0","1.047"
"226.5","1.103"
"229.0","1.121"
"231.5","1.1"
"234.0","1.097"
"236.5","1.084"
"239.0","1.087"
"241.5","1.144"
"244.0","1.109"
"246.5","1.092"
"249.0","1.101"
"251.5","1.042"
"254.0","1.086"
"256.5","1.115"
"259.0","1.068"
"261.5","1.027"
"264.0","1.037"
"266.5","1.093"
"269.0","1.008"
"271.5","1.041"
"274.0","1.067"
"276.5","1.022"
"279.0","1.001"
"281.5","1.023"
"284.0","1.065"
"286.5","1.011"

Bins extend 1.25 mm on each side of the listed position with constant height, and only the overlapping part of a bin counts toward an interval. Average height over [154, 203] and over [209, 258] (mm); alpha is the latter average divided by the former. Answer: 1.3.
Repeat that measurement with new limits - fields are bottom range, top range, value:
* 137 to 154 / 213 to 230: 1.08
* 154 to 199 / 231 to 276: 1.26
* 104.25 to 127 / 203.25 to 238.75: 1.00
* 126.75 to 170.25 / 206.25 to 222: 1.20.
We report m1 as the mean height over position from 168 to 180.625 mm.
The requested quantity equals 0.837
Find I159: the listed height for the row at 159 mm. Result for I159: 0.6993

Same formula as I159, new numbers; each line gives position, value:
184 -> 0.9763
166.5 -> 0.6605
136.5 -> 1.044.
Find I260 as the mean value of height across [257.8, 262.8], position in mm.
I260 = 1.05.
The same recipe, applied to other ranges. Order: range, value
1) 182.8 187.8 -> 0.98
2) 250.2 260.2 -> 1.08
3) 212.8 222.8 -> 1.08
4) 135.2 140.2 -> 1.03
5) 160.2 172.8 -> 0.685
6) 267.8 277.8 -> 1.03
